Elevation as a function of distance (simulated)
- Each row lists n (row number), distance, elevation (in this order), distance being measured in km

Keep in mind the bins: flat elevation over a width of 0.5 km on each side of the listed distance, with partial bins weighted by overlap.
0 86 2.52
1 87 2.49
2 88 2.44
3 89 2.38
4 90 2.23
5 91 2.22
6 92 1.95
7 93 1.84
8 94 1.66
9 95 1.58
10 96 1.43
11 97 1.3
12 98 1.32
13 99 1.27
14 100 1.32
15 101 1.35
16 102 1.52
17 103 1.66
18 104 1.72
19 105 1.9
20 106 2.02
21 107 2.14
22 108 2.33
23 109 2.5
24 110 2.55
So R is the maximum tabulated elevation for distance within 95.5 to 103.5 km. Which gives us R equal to 1.66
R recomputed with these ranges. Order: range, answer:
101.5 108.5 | 2.33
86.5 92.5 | 2.49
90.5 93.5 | 2.22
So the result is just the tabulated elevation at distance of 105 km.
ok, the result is 1.9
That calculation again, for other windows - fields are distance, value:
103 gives 1.66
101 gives 1.35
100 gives 1.32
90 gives 2.23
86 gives 2.52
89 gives 2.38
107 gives 2.14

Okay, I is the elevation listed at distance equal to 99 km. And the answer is 1.27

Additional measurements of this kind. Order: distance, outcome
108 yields 2.33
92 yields 1.95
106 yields 2.02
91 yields 2.22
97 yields 1.3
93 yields 1.84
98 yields 1.32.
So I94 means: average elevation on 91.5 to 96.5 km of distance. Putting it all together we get 1.69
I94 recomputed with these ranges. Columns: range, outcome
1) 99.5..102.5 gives 1.4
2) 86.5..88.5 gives 2.46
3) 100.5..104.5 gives 1.56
